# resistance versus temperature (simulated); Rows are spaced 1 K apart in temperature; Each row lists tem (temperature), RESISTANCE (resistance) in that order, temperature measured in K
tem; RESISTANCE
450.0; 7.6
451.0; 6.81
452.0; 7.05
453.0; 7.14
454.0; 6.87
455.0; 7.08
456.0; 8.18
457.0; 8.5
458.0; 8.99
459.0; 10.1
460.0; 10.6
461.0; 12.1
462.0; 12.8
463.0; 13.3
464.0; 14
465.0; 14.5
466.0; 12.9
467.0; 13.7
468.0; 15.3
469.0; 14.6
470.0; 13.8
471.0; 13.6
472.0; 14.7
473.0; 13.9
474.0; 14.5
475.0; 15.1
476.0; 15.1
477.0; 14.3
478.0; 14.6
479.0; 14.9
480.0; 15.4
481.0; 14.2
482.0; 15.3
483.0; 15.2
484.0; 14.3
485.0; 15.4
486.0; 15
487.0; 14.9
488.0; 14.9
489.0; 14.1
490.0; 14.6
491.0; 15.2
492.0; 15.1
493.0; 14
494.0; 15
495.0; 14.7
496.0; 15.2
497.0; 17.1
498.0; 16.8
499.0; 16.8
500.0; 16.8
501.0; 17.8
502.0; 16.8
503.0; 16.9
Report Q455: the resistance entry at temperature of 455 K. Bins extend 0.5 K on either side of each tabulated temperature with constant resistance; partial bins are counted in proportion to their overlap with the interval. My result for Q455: 7.08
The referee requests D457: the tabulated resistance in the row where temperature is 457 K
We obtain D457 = 8.5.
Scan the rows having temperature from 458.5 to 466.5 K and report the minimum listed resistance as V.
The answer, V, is 10.1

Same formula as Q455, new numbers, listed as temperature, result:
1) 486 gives 15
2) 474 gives 14.5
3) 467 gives 13.7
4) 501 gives 17.8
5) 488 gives 14.9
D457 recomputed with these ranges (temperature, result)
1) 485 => 15.4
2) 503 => 16.9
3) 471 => 13.6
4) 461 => 12.1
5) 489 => 14.1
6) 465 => 14.5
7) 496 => 15.2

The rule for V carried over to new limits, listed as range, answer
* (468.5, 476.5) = 13.6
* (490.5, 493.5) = 14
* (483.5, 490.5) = 14.1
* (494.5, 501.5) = 14.7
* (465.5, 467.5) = 12.9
